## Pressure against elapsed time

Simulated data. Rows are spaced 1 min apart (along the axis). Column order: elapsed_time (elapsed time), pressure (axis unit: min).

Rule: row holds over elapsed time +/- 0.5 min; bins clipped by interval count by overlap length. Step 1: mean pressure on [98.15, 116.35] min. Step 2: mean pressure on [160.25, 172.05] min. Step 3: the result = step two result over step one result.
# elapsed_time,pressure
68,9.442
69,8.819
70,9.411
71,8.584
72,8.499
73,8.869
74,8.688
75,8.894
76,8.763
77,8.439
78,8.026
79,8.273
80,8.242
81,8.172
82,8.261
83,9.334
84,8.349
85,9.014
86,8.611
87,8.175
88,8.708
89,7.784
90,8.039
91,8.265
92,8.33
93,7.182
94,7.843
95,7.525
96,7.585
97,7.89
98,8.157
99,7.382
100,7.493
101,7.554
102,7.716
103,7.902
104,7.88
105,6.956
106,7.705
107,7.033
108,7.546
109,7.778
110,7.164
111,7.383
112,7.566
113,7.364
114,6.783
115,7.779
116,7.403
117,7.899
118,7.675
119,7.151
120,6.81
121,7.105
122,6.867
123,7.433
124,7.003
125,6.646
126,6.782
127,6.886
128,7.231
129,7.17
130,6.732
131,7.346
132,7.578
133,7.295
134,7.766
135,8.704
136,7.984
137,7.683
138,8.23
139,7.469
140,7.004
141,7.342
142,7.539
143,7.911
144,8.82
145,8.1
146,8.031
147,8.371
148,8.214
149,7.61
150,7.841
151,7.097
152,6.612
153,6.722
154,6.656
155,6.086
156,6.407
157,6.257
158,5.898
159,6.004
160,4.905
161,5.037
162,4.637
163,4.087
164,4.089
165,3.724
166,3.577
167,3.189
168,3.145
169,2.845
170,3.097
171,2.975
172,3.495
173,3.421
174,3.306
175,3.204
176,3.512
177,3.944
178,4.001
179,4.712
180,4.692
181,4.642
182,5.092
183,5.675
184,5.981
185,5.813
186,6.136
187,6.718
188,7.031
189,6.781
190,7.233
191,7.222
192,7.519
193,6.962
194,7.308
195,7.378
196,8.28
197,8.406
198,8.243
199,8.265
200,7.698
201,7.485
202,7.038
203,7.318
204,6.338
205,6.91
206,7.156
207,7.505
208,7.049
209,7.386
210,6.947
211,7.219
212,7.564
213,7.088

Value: 0.49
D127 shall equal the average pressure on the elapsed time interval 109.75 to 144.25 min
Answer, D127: 7.41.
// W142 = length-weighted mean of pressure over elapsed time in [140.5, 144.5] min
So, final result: 7.9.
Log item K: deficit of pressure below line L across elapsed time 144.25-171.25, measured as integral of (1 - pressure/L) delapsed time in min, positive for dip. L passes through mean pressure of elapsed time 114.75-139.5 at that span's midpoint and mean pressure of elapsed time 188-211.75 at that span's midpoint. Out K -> 6.30 min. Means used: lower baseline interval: 7.38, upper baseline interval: 7.37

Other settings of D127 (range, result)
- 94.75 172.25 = 6.78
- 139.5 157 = 7.4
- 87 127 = 7.51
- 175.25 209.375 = 6.54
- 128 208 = 6.29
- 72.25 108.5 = 8.07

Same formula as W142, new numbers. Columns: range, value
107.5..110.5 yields 7.5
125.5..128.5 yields 6.97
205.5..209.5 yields 7.27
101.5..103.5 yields 7.81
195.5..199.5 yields 8.3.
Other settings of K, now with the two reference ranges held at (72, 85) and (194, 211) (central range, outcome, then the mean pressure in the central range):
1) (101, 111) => 0.95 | 7.51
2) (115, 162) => 4.91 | 7.18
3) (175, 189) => 4.43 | 5.21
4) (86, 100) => 0.82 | 7.92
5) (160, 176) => 8.52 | 3.63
